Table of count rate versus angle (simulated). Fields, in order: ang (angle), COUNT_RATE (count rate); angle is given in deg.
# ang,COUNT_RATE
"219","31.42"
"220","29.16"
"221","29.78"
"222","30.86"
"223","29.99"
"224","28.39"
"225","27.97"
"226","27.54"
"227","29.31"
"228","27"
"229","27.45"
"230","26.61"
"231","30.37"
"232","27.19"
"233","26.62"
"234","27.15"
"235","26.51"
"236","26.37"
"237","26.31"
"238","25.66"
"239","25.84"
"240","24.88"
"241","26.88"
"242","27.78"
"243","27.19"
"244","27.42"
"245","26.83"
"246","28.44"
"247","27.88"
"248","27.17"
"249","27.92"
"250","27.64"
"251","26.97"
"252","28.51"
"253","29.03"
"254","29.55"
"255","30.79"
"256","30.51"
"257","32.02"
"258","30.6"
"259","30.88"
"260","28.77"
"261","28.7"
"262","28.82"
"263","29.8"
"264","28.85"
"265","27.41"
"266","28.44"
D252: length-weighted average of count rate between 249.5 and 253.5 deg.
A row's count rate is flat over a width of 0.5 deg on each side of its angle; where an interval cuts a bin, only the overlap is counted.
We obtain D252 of 28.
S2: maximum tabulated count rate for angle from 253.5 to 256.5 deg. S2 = 30.79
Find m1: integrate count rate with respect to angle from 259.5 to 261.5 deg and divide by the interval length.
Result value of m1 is 28.7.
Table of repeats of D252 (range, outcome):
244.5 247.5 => 27.7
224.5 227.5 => 28.3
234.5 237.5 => 26.4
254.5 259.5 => 31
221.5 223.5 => 30.4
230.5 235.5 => 27.6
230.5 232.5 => 28.8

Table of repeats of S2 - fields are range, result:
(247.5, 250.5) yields 27.92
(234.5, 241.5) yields 26.88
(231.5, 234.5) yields 27.19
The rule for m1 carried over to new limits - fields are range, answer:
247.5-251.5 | 27.4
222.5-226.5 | 28.5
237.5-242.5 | 26.2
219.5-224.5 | 29.6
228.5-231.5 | 28.1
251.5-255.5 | 29.5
